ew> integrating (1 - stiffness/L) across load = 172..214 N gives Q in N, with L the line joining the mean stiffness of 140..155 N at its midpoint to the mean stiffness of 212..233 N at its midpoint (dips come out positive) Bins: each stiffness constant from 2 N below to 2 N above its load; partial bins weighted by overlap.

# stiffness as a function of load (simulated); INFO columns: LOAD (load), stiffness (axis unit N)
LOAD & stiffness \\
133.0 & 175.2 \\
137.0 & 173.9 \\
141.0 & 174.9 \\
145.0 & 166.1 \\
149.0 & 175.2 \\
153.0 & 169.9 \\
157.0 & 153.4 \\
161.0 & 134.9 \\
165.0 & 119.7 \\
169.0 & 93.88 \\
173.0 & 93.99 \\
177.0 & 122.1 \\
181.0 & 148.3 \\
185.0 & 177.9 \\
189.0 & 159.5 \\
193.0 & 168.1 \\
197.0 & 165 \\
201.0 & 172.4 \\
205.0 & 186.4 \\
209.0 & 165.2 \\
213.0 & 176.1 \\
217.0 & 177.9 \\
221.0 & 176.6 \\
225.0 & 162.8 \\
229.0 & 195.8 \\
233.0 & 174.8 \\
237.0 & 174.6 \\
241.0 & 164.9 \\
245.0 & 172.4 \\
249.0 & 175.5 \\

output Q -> 3.9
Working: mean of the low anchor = 171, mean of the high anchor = 178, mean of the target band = 159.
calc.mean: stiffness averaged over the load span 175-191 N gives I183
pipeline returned 152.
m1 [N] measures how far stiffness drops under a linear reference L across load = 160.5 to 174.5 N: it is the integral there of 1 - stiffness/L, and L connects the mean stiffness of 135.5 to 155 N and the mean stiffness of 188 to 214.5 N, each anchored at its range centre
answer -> 5.1 N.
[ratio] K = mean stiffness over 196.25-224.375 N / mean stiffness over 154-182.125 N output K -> 1.4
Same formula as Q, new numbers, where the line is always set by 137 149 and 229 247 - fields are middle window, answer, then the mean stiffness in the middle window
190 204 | 0.3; 169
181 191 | 0.5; 165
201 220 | -0.3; 176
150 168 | 3.0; 143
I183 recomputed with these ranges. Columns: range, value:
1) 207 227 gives 172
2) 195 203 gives 169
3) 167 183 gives 115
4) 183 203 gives 169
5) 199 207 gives 179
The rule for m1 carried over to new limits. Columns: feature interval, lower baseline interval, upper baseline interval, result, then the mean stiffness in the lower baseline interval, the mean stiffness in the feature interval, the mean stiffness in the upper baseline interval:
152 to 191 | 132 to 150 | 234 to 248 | 8.1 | 173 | 137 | 171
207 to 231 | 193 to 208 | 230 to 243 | -0.3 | 173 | 176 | 173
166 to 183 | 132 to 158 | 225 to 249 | 5.6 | 170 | 115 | 175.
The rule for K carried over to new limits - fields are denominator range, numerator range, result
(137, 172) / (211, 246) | 1.18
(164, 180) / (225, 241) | 1.62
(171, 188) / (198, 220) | 1.28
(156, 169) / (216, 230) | 1.38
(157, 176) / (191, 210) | 1.48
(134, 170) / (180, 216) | 1.10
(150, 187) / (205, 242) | 1.29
